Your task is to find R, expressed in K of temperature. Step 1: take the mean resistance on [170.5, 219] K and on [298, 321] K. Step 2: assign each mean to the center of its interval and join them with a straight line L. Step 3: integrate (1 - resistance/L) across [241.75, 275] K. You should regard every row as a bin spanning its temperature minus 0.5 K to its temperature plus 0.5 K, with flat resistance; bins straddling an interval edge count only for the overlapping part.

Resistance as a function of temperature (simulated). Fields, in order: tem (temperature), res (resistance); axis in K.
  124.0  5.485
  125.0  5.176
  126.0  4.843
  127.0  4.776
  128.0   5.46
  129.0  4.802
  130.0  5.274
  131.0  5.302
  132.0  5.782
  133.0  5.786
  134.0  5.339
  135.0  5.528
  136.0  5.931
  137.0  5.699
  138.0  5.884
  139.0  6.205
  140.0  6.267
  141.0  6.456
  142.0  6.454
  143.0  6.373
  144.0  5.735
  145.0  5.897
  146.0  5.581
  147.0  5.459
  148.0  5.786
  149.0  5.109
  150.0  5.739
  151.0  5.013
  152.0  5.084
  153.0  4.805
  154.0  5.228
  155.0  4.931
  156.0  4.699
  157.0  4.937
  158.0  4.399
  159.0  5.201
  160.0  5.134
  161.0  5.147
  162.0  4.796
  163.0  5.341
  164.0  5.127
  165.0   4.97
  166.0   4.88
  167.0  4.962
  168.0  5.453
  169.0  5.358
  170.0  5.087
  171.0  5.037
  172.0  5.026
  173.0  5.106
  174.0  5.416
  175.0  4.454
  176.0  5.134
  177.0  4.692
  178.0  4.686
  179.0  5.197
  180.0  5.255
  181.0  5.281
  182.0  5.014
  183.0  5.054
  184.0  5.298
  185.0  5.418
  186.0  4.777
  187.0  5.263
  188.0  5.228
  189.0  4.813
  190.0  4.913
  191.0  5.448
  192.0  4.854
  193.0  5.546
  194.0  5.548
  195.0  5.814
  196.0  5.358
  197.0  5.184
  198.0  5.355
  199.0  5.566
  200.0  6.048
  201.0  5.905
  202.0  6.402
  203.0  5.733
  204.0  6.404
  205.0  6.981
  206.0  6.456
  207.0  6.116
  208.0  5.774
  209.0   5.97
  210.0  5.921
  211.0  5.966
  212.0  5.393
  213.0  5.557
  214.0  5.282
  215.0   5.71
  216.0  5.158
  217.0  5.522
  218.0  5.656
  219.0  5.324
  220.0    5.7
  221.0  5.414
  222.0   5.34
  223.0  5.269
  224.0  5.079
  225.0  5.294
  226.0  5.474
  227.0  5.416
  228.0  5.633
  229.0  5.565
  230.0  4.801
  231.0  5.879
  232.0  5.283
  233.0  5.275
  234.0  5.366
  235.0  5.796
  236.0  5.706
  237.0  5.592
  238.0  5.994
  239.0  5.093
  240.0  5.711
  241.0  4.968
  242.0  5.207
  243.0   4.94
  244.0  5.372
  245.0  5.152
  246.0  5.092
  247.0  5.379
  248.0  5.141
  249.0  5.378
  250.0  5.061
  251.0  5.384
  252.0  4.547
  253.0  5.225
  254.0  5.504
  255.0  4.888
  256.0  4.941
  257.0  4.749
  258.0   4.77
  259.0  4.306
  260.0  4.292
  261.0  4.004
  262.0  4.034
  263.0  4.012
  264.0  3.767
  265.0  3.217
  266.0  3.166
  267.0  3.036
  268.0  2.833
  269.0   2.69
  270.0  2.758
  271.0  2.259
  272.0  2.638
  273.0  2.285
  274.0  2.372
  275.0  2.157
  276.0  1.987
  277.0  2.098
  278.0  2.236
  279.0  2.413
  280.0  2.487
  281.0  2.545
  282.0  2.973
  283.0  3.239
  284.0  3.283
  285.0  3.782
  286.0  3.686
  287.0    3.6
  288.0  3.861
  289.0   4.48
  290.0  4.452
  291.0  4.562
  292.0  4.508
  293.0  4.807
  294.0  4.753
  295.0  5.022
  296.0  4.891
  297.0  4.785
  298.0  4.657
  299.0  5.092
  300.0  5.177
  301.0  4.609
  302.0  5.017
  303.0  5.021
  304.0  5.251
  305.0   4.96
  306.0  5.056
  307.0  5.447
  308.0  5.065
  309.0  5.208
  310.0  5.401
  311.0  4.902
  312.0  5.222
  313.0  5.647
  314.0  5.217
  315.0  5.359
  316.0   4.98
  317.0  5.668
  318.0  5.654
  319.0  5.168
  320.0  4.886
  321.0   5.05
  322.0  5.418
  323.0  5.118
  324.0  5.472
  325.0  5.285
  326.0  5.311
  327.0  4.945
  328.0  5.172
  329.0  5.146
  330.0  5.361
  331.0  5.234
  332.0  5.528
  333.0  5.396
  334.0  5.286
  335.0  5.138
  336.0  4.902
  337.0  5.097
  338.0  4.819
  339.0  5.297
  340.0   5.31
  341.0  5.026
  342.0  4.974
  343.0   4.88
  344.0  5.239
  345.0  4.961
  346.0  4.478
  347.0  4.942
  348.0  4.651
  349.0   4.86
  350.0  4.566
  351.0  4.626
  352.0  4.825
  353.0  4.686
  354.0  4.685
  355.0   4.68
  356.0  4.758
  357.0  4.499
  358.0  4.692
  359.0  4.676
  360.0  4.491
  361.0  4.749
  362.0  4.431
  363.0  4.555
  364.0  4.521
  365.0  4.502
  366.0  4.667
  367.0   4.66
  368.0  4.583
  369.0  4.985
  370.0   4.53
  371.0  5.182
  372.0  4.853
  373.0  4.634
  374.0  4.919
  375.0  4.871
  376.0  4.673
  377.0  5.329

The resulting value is 7.2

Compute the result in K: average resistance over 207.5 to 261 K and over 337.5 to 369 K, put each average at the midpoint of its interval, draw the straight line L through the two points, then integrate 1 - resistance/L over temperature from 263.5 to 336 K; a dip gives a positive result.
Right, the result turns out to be 9.5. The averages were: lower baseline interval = 5.31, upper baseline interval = 4.75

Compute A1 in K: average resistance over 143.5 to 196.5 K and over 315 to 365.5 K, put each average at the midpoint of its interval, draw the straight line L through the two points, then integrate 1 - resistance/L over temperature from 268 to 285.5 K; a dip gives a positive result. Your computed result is 8.5 K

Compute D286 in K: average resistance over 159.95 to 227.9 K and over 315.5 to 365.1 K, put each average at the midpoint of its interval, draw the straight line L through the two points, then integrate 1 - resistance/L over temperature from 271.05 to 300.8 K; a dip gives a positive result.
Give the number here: 8.8 K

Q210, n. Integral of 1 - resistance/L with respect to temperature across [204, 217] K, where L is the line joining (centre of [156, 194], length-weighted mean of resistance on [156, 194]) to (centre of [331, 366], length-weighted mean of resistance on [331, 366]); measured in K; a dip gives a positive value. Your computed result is -2.2 K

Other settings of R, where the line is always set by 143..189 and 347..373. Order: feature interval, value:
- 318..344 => -2.35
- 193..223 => -4.07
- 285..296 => 1.08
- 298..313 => -0.92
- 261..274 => 4.87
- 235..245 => -0.88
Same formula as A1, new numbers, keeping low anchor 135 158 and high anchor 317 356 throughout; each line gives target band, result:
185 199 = 0.5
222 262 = 1.0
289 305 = 1.0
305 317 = -0.3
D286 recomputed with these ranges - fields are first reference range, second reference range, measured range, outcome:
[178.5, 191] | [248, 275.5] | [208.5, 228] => -3.85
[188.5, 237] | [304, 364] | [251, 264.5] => 2.03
